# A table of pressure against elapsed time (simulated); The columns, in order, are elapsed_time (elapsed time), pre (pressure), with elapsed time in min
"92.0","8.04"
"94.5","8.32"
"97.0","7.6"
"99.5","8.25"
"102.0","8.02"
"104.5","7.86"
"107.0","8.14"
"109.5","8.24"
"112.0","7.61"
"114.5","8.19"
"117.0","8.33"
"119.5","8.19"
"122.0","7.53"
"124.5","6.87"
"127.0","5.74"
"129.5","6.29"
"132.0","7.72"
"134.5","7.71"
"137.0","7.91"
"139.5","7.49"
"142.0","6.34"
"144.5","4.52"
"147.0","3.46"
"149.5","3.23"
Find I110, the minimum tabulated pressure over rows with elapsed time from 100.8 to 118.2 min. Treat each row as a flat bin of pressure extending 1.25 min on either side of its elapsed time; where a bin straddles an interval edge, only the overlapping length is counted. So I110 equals 7.61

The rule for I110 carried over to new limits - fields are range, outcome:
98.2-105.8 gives 7.86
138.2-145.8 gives 4.52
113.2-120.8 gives 8.19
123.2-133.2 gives 5.74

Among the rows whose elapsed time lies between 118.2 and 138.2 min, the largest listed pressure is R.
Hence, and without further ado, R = 8.19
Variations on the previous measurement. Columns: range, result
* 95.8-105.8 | 8.25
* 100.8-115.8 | 8.24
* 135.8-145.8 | 7.91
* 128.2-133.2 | 7.72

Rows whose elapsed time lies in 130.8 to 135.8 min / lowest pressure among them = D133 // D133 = 7.71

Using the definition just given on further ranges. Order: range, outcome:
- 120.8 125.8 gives 6.87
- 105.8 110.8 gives 8.14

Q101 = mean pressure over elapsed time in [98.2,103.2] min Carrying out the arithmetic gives 8.13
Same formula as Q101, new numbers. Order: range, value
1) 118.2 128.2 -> 7.1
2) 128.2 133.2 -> 6.99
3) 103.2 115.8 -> 8.01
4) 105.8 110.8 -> 8.18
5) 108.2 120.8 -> 8.11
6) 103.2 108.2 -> 8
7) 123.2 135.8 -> 6.87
